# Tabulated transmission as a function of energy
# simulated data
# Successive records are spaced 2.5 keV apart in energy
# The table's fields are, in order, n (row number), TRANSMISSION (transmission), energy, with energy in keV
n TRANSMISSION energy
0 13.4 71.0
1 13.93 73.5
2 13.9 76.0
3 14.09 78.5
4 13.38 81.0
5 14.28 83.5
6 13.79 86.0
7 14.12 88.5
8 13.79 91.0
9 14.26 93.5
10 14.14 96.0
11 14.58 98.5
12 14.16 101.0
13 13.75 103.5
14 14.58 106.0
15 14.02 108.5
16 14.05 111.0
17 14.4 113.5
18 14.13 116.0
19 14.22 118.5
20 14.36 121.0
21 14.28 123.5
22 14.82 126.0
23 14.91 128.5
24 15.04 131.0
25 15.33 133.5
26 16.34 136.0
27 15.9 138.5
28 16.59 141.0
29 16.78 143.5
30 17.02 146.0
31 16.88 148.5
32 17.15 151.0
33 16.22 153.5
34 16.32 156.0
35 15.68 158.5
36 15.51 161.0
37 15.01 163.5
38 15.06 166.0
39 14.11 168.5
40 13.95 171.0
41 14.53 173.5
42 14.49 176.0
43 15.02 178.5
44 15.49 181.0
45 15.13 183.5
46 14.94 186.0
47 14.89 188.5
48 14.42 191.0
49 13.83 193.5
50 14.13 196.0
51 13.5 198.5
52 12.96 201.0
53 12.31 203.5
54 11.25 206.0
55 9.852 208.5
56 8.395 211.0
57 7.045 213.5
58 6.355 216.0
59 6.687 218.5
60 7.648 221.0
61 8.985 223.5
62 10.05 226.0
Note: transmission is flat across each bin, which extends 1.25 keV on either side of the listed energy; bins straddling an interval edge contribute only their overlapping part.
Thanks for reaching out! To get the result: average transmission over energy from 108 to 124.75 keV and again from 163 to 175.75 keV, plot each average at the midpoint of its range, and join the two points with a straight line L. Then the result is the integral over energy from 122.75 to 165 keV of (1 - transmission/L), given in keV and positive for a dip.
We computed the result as -4.5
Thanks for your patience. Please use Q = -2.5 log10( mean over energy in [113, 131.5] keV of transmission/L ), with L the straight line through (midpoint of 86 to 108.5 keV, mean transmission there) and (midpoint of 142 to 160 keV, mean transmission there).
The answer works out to 0.06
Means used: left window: 14.1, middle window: 14.5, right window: 16.6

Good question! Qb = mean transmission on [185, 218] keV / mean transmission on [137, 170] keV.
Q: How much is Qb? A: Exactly 0.7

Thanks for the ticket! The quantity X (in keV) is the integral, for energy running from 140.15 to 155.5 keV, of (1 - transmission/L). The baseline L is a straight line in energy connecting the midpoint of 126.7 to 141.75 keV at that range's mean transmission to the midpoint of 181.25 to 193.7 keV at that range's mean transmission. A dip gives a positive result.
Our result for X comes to -1.3 keV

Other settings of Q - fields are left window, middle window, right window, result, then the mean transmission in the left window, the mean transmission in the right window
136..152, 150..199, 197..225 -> -0.13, 16.7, 9.59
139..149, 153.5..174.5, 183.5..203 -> 0.04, 16.7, 14.1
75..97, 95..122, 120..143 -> 0.03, 14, 15.3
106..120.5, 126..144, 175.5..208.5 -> -0.12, 14.2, 13.9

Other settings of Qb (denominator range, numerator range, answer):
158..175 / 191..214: 0.80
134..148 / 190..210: 0.77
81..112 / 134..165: 1.15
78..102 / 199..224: 0.66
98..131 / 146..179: 1.08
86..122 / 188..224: 0.76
